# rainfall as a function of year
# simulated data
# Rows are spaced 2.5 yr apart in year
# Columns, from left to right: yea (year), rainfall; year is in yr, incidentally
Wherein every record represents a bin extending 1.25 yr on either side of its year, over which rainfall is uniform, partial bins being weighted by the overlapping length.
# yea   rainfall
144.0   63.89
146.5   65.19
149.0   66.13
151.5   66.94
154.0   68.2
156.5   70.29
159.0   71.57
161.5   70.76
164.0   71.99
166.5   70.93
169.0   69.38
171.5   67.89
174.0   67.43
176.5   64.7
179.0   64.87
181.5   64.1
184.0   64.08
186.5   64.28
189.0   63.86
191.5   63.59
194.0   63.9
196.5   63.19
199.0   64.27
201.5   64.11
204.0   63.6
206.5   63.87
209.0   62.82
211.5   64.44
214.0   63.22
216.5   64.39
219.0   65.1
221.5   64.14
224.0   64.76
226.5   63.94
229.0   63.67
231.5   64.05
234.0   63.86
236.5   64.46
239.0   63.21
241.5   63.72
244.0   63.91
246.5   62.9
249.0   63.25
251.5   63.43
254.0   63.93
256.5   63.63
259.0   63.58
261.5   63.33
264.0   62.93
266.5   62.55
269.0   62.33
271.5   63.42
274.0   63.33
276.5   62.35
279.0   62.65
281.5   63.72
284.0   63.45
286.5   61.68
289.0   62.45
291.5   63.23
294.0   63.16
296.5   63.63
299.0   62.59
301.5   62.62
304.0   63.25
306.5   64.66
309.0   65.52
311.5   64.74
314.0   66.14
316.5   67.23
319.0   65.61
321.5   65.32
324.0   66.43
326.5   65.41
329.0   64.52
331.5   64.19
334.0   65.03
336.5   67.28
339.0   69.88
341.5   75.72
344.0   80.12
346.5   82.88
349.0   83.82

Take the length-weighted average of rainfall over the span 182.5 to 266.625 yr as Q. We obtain 63.8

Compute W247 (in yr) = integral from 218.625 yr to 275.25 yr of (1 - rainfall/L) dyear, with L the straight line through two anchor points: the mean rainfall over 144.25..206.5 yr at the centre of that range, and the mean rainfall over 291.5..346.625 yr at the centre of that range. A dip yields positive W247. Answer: 2.5 yr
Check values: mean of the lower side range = 66.4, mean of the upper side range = 66.7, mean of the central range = 63.6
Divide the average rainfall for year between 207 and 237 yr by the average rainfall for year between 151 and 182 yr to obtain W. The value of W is 0.9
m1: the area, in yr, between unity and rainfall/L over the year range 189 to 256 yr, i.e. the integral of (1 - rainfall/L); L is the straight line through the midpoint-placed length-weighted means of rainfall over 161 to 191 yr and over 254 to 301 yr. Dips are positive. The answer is 1.3 yr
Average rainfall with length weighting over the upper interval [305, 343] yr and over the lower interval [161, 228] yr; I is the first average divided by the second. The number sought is 1.02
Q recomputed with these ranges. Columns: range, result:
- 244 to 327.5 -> 63.8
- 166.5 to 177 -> 68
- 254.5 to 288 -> 63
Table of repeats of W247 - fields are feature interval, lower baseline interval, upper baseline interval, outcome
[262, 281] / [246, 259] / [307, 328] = 0.4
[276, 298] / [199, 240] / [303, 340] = 0.7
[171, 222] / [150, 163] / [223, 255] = 1.8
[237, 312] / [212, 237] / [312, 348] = 3.5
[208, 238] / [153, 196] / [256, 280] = 0.4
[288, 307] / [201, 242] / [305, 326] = 0.6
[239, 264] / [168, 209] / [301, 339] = 0.6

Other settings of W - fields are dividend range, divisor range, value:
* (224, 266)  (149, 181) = 0.93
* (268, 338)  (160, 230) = 0.98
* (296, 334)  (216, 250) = 1.01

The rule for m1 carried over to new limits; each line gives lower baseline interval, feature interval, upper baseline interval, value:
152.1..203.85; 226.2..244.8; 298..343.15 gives 0.7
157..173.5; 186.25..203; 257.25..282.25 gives 1.1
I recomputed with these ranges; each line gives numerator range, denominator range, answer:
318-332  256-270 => 1.04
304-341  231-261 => 1.04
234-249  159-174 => 0.91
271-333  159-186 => 0.95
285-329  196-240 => 1.01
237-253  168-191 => 0.97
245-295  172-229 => 0.98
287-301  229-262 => 0.99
